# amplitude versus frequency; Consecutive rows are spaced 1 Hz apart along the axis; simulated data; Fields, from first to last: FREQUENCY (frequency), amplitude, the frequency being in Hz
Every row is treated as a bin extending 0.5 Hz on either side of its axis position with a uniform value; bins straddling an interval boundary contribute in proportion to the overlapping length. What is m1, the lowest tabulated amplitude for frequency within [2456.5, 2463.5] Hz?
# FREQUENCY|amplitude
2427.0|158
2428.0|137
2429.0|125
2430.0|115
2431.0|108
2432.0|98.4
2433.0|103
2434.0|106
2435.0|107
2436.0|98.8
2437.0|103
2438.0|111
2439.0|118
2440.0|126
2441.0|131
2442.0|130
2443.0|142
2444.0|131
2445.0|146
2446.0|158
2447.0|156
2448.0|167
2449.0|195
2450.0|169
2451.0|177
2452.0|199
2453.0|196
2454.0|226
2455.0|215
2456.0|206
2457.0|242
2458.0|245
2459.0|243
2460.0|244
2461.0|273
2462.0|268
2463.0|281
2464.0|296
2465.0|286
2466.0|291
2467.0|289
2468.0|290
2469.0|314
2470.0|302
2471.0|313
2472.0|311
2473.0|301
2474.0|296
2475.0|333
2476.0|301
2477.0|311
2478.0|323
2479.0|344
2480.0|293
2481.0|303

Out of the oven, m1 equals 242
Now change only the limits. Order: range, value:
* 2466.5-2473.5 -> 289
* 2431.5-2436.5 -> 98.4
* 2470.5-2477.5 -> 296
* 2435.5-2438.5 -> 98.8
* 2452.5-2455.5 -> 196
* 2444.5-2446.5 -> 146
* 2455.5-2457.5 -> 206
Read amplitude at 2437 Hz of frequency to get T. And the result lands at 103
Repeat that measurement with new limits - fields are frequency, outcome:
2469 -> 314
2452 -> 199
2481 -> 303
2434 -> 106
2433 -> 103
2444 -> 131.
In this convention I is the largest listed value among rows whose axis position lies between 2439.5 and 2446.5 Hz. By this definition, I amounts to 158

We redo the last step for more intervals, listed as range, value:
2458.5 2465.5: 296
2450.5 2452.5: 199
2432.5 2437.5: 107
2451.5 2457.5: 242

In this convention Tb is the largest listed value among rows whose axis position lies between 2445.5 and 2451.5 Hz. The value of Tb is 195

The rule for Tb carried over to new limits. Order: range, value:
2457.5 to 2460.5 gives 245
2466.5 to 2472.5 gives 314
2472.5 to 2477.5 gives 333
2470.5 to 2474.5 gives 313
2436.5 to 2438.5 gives 111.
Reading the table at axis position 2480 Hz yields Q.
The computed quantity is 293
